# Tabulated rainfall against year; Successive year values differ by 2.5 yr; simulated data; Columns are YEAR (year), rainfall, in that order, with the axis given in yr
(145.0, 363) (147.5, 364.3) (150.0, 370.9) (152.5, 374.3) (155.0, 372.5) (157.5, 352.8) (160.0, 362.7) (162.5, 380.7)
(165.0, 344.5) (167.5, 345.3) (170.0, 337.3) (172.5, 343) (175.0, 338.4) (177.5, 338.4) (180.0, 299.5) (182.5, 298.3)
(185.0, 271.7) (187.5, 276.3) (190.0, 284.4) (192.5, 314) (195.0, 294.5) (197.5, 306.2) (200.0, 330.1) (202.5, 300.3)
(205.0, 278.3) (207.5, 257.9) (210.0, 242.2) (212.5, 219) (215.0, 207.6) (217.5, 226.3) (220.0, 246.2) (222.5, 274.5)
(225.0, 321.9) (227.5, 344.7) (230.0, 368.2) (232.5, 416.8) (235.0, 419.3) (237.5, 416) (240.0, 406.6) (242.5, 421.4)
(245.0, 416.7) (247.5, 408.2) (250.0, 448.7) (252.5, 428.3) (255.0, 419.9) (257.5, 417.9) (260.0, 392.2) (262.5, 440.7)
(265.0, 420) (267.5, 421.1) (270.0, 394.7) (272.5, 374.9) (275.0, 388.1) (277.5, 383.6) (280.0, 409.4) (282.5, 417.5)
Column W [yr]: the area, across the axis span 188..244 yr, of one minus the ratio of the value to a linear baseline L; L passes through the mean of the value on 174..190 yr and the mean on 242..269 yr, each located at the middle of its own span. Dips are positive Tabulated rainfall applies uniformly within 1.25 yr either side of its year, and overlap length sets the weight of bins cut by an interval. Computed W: 7.0 yr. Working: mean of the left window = 302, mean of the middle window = 313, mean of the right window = 421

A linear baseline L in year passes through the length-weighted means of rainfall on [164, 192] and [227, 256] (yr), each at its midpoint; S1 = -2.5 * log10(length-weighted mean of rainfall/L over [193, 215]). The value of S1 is 0.270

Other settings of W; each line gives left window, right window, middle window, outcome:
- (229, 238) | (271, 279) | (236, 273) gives -2.0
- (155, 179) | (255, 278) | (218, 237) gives 2.2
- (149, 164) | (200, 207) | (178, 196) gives 1.5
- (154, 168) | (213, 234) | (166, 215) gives 5.3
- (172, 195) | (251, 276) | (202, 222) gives 5.6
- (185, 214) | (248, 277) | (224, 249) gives -2.6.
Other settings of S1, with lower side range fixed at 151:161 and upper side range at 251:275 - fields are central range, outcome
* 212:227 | 0.468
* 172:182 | 0.149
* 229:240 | -0.018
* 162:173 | 0.067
